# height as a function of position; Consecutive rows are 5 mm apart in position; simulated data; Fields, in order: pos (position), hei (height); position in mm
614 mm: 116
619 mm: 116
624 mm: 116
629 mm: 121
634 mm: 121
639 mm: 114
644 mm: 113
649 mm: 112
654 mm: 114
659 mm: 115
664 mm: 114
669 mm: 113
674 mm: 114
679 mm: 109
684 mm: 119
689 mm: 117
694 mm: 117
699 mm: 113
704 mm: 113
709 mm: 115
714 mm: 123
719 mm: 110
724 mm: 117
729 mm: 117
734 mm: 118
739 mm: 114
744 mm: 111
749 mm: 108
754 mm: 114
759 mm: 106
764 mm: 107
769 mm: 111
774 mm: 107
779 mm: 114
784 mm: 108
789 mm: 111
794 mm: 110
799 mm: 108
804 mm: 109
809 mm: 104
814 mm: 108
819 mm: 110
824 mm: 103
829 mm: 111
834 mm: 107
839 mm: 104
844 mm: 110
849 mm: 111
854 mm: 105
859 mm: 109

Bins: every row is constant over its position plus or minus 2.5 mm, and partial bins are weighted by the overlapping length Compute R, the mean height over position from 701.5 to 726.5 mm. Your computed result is 116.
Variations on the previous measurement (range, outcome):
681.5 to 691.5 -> 118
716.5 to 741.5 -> 115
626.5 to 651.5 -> 116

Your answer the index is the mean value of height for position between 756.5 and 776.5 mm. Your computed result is 108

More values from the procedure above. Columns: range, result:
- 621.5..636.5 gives 119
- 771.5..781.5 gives 110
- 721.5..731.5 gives 117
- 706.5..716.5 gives 119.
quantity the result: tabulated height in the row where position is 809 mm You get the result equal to 104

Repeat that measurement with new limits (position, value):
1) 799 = 108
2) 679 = 109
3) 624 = 116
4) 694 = 117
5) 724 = 117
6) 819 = 110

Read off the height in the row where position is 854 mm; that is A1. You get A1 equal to 105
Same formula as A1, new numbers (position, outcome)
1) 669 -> 113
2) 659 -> 115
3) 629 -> 121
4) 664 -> 114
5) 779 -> 114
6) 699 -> 113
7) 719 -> 110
